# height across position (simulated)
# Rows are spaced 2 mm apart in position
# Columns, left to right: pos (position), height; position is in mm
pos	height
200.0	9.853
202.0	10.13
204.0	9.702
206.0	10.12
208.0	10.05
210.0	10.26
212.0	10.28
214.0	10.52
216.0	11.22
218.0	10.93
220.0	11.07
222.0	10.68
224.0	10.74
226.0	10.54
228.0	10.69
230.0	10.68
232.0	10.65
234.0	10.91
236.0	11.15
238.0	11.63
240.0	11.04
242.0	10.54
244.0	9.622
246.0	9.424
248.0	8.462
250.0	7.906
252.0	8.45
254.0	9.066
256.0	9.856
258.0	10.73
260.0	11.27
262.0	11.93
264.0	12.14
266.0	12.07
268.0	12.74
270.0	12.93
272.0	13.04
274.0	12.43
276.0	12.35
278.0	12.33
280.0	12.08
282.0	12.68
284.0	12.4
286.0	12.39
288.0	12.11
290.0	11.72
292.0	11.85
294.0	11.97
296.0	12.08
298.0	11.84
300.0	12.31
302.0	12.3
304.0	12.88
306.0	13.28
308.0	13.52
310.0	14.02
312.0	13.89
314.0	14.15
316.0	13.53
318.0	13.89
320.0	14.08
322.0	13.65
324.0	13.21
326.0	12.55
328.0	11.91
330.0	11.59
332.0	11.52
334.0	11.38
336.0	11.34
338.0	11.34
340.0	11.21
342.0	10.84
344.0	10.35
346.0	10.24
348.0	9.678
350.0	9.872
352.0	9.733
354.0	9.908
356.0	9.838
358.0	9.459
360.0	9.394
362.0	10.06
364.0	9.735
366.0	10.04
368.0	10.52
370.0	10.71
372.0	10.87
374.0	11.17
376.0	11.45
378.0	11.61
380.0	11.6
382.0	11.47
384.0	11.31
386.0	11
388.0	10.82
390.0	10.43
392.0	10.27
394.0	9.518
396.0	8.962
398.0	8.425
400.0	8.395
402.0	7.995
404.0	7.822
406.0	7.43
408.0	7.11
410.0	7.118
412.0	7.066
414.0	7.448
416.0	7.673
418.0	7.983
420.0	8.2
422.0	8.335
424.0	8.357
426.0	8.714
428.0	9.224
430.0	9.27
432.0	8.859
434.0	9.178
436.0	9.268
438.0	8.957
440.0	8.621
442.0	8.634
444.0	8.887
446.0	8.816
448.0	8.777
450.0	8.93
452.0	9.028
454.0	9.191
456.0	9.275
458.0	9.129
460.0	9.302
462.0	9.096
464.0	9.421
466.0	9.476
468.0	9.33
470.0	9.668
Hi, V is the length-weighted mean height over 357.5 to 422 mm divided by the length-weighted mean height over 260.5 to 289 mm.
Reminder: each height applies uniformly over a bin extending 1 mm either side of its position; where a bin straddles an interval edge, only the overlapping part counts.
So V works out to 0.76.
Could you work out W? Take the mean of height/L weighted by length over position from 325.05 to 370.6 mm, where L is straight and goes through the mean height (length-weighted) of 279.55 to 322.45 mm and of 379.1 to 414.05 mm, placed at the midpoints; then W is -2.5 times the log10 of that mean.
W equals 0.05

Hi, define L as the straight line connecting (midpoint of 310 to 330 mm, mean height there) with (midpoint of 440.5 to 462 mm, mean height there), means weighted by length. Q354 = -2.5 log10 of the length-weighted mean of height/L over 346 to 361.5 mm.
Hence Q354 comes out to 0.248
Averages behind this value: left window 13.4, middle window 9.74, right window 8.99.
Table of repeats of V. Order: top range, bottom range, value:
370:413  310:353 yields 0.81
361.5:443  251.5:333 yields 0.75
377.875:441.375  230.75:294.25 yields 0.80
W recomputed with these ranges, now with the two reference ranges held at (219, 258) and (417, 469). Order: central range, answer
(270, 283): -0.25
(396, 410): 0.16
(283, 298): -0.22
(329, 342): -0.18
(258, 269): -0.19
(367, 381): -0.19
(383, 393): -0.16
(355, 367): -0.04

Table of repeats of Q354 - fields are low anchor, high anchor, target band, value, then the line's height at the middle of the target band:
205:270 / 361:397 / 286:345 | -0.171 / 10.6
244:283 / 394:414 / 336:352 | -0.137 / 9.26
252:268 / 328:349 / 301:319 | -0.224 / 11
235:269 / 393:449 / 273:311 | -0.241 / 9.98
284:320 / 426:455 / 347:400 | 0.057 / 10.8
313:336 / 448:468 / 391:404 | 0.220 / 10.8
